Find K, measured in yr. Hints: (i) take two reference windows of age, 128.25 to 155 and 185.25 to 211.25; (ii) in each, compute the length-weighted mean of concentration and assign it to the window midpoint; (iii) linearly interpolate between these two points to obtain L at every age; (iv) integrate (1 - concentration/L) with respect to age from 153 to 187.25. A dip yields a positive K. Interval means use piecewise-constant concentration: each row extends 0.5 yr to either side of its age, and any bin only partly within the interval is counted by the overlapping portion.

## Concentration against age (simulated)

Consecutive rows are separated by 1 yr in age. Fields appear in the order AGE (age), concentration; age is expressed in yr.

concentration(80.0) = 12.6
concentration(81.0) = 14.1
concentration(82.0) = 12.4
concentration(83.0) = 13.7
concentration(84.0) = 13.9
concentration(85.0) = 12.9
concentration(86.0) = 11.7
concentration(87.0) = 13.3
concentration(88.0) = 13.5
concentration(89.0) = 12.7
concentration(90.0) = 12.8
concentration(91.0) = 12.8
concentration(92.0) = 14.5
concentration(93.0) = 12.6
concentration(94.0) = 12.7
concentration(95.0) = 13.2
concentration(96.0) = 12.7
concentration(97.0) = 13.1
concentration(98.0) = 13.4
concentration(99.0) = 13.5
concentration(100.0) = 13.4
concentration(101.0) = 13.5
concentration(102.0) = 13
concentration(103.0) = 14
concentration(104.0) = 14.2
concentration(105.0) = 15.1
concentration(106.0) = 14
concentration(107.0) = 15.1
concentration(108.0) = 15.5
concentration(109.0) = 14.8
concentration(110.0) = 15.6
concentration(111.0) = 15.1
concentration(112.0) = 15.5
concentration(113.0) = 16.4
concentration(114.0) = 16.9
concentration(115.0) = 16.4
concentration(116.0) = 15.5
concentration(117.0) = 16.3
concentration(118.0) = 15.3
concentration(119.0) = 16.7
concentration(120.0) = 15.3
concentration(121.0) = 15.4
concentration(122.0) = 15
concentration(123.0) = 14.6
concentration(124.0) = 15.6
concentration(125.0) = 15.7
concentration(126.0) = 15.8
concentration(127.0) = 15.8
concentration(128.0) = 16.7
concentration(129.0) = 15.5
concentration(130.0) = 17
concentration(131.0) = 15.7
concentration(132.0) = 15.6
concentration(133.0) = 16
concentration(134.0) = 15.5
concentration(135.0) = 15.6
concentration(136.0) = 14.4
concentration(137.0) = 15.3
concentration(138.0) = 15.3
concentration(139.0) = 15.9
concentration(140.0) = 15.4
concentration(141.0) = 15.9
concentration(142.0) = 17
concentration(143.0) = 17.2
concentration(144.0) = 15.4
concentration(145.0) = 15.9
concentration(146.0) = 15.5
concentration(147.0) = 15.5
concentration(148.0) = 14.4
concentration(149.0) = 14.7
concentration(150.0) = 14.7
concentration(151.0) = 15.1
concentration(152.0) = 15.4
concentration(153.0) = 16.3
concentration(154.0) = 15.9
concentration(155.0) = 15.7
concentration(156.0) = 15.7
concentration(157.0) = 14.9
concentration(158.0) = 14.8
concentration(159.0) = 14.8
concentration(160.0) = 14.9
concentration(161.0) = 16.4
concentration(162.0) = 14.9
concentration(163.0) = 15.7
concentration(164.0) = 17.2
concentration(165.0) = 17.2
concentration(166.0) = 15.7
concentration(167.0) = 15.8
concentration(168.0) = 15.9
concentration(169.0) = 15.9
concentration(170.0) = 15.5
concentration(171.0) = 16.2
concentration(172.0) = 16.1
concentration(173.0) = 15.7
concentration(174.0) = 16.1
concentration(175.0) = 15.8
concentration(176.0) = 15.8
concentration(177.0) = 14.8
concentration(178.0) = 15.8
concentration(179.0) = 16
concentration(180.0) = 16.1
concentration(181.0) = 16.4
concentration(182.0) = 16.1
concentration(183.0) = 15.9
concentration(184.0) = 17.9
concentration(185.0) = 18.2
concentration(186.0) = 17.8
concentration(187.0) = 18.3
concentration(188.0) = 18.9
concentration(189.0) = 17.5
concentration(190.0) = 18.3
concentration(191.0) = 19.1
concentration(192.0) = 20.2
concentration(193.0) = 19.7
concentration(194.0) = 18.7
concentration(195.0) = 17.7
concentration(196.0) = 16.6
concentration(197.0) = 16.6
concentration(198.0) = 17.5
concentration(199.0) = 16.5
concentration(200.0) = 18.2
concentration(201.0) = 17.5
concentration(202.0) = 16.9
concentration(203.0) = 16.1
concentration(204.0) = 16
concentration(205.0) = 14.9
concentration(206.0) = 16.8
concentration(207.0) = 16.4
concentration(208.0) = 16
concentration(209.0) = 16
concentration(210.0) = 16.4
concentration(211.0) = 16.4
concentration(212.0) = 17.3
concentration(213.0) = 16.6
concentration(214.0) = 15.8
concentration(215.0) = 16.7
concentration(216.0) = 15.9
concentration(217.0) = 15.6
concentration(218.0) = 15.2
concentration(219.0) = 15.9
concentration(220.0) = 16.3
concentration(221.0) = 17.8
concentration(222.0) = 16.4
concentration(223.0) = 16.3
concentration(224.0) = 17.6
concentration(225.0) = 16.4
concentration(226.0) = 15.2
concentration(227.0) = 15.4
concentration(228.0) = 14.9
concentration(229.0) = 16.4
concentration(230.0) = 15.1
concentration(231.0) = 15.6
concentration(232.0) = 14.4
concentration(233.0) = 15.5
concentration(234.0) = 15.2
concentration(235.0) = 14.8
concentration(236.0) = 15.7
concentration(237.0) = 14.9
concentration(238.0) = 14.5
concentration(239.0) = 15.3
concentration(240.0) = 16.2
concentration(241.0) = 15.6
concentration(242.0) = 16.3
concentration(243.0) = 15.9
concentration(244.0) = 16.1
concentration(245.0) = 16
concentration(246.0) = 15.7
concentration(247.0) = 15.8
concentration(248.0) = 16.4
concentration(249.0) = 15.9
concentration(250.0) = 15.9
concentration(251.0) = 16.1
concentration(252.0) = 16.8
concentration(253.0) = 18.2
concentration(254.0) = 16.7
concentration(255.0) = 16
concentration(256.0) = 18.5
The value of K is 0.96 yr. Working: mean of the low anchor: 15.6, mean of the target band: 16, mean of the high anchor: 17.4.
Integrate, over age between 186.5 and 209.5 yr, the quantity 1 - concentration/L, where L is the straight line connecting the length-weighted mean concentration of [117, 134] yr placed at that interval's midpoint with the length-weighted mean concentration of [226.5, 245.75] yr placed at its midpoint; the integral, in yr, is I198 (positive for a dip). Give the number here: -2.7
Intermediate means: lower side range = 15.7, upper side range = 15.5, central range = 17.4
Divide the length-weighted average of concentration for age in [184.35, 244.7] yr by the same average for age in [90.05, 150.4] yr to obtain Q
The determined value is 1.10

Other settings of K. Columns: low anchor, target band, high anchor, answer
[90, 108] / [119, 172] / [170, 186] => -1.8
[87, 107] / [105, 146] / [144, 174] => -3.6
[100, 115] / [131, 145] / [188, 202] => 0.2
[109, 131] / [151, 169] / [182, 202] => 1.3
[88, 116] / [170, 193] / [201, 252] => -2.5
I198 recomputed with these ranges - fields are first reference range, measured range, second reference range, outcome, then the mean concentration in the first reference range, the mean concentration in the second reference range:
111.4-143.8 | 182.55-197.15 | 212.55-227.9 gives -1.9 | 15.8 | 16.2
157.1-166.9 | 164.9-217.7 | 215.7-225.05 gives -2.4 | 15.7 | 16.3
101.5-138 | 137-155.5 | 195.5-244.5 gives 0.0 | 15.4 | 16.1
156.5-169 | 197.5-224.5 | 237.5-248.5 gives -1.2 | 15.7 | 15.8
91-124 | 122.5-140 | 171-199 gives -0.3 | 14.6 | 17.1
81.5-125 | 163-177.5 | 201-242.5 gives -0.7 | 14.3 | 15.9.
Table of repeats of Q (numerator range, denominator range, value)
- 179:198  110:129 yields 1.12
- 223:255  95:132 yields 1.05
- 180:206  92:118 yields 1.21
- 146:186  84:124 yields 1.10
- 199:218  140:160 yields 1.06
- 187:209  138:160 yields 1.12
